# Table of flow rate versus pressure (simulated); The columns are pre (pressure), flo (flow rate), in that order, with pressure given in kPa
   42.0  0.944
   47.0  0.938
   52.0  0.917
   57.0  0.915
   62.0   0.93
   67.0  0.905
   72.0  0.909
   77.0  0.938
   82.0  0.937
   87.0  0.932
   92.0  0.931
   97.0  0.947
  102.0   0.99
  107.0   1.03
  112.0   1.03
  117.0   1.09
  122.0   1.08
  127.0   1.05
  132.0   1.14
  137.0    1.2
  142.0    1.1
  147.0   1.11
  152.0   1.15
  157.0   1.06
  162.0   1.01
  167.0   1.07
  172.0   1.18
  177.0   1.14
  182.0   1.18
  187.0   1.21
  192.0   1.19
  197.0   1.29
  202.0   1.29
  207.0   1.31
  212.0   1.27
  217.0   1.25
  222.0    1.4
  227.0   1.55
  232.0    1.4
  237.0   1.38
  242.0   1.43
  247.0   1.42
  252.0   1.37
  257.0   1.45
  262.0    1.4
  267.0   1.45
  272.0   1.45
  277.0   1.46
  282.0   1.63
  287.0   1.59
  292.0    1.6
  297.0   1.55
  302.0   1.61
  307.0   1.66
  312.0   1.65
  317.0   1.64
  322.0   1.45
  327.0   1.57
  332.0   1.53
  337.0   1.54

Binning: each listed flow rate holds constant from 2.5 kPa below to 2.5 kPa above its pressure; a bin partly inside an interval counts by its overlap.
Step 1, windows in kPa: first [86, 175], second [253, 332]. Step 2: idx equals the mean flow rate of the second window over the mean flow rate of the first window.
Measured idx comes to 1.4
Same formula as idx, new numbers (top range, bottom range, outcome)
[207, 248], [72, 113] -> 1.44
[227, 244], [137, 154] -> 1.26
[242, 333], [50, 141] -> 1.53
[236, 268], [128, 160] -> 1.26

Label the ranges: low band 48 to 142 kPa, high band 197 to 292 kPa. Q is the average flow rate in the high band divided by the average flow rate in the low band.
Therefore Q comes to 1.43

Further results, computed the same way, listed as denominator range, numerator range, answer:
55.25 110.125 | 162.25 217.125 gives 1.28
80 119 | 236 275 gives 1.44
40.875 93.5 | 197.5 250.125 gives 1.48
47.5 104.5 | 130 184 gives 1.20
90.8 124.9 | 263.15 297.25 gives 1.50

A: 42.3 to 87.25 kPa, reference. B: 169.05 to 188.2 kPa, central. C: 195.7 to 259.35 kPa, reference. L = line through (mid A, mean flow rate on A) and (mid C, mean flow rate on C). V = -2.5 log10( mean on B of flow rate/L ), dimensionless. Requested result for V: 0.06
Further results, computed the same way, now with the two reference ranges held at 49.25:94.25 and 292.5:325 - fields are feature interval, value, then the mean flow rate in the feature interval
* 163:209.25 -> 0.043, 1.2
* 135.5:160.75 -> 0.022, 1.12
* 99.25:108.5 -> 0.010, 1.01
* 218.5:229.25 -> -0.076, 1.45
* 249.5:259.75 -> 0.024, 1.41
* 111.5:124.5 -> -0.019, 1.07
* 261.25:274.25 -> 0.030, 1.44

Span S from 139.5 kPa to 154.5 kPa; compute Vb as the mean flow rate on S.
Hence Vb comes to 1.12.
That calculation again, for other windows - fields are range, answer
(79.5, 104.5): 0.947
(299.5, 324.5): 1.6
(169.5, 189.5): 1.18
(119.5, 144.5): 1.11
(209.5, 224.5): 1.31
